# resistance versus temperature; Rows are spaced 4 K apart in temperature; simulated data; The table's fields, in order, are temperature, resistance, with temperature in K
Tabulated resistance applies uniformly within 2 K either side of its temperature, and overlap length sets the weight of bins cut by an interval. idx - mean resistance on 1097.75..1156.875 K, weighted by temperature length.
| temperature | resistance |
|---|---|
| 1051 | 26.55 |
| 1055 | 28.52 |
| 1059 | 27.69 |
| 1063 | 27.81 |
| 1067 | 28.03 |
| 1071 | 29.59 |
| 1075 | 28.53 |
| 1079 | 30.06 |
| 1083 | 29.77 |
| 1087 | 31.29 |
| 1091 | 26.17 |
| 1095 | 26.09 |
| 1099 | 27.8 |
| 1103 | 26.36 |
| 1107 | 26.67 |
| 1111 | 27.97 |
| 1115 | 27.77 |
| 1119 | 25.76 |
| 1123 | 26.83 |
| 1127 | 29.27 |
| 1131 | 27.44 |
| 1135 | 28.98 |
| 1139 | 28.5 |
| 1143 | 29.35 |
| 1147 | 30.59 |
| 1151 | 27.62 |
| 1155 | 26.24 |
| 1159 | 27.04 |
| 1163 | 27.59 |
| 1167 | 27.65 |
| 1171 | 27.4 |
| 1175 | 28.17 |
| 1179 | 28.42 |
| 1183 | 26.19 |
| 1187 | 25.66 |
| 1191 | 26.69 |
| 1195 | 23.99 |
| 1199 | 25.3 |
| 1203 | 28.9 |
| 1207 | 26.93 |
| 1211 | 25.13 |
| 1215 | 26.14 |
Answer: 27.8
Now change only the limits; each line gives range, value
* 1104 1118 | 27.3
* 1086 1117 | 27.4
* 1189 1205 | 26.2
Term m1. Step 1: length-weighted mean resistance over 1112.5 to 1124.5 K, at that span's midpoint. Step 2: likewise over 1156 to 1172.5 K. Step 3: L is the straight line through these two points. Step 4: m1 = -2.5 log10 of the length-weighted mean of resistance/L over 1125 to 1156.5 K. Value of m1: -0.06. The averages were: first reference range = 26.8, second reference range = 27.3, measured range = 28.5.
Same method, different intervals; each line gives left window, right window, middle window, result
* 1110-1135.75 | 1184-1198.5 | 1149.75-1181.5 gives -0.05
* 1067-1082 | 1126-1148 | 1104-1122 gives 0.08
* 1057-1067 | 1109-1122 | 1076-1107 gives -0.03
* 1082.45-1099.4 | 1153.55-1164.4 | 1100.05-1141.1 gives 0.00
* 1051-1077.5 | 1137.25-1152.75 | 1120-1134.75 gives 0.04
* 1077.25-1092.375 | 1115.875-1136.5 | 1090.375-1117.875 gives 0.06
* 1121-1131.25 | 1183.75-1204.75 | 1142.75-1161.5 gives -0.03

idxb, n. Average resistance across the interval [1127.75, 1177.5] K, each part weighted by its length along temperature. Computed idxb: 28.1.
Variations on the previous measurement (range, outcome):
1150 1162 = 27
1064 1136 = 28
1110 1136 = 27.7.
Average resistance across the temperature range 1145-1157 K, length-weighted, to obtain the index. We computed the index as 28.2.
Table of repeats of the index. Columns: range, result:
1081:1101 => 28.2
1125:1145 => 28.7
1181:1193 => 26.2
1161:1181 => 27.8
